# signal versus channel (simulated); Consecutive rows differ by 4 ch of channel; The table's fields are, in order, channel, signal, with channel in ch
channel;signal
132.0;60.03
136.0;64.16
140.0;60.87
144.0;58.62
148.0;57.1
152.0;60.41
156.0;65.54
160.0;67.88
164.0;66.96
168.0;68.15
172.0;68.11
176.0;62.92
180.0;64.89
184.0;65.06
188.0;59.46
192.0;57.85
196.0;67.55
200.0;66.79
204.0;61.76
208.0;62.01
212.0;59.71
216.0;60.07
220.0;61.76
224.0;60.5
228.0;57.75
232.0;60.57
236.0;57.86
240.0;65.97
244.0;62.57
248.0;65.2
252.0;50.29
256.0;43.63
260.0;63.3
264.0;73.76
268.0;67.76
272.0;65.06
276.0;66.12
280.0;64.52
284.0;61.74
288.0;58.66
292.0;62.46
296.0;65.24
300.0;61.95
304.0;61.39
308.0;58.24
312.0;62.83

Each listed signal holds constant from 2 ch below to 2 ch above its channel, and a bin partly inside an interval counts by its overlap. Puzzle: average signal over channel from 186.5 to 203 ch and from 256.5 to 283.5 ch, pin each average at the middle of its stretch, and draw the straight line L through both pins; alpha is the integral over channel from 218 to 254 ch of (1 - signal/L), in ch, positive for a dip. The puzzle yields 2.2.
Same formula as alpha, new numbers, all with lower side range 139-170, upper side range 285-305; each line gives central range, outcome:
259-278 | -1.6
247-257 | 1.5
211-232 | 0.9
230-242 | 0.2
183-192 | 0.3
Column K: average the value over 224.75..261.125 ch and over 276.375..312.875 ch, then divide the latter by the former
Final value 1.1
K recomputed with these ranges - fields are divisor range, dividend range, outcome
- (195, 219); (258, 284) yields 1.06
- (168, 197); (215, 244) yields 0.95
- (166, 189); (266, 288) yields 0.99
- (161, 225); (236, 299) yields 0.98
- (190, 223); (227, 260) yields 0.94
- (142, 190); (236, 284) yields 0.98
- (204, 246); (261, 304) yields 1.06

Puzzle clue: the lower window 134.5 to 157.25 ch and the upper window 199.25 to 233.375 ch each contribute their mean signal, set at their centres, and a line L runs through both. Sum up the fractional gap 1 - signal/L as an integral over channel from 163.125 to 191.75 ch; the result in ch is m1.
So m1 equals -1.7 ch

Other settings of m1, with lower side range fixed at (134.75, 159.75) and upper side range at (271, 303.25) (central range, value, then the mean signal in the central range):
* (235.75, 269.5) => 0.8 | 61.2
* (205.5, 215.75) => 0.2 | 60.8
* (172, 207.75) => -0.9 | 63.5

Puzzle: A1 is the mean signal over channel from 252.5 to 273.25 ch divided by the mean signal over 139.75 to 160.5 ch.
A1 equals 1.01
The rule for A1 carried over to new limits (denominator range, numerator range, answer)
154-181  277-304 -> 0.94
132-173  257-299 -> 1.01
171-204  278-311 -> 0.97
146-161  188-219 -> 0.99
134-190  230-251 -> 0.97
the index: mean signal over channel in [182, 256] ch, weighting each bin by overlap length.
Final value 60.8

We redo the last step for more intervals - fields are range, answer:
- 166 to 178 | 66.4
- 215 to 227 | 60.6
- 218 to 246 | 61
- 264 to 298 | 64.5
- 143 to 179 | 64.1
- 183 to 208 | 62.9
